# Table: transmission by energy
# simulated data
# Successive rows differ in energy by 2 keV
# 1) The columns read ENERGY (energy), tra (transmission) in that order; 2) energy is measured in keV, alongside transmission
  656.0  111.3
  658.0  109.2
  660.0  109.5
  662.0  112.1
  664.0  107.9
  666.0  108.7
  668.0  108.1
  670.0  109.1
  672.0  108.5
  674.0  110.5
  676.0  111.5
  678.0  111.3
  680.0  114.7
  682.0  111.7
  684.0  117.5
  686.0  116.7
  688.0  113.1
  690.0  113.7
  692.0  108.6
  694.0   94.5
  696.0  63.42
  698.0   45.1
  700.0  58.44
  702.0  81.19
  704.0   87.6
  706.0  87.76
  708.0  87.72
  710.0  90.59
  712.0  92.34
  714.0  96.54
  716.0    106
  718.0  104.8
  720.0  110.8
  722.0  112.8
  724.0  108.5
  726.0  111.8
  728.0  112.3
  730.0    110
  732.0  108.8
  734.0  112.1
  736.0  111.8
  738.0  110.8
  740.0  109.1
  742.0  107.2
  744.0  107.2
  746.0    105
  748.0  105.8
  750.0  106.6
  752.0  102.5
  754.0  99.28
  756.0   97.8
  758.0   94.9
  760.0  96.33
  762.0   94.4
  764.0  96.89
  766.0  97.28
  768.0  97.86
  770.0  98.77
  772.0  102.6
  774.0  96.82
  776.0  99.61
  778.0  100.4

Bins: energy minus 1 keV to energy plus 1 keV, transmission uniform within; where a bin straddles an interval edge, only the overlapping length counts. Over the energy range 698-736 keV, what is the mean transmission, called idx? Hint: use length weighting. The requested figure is 97.8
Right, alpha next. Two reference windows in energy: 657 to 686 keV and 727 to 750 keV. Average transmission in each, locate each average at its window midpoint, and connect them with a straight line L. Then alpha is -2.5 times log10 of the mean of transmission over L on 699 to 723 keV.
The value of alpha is 0.18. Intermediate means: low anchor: 111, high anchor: 109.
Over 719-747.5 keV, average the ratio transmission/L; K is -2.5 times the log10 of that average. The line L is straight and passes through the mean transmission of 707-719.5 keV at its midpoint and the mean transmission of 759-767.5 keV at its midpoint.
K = -0.14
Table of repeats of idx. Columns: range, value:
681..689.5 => 115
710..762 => 105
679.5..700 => 97.5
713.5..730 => 108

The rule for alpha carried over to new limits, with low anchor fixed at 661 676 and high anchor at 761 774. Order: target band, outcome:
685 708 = 0.20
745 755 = -0.04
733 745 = -0.09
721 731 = -0.08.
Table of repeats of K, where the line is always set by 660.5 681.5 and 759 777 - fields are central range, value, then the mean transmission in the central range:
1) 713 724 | -0.023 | 106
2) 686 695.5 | 0.017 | 106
